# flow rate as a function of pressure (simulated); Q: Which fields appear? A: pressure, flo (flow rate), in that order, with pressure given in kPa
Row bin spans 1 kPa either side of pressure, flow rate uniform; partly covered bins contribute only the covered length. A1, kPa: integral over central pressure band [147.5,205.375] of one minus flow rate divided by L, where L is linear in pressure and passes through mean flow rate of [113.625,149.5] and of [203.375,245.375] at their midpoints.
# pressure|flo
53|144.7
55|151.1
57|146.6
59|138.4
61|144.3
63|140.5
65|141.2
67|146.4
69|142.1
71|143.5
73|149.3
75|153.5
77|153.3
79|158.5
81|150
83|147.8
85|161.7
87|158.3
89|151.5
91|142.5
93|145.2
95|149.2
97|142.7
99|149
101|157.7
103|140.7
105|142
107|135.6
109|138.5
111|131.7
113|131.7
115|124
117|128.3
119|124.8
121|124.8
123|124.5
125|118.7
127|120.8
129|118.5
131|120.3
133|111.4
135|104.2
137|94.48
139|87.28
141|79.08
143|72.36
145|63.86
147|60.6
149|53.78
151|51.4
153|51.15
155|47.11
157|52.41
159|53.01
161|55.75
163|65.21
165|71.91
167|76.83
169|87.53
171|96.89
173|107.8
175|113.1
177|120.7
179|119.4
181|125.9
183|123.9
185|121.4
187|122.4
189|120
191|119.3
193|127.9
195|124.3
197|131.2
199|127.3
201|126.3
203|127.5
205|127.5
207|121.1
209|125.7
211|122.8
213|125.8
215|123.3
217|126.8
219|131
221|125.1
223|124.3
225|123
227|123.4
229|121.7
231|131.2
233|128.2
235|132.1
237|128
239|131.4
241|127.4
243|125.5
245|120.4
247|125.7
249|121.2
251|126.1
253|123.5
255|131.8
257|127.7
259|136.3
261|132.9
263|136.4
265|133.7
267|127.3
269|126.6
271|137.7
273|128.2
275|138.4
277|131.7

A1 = 8.8 kPa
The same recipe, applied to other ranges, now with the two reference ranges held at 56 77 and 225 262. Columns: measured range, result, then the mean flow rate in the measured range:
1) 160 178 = 6.18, 88.4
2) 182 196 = 1.06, 123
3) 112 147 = 7.94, 107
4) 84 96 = -0.73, 151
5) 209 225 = 0.56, 125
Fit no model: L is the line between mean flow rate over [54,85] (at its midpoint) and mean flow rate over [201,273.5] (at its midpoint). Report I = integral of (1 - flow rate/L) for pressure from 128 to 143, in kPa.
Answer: 4.24 kPa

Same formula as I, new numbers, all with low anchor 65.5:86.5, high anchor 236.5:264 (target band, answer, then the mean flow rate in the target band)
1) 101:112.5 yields 0.58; 139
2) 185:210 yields 1.86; 125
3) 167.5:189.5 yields 3.82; 113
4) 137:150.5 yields 6.78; 70.7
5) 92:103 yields -0.02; 148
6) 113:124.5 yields 1.55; 126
